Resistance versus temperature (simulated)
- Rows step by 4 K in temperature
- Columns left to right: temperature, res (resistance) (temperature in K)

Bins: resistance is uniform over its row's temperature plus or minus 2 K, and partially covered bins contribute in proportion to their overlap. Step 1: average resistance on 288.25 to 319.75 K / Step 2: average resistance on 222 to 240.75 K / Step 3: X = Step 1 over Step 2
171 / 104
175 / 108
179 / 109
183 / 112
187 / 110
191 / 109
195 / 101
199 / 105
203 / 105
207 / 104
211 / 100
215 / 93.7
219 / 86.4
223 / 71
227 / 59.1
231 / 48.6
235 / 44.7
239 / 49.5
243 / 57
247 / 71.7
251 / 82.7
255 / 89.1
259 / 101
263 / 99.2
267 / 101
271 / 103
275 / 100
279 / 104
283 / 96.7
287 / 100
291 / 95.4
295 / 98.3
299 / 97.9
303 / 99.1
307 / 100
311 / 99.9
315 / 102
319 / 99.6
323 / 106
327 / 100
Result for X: 1.84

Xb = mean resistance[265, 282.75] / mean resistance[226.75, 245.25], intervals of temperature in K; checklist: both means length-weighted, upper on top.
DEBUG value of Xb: 2.0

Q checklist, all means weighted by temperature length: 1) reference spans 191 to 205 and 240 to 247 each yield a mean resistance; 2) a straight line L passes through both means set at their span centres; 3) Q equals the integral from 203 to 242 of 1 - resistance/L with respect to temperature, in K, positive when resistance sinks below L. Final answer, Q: 3.8 K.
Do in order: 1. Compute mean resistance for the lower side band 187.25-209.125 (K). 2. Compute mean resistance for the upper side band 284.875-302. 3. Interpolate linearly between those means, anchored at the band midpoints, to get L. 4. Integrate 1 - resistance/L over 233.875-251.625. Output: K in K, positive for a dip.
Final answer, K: 7.2 K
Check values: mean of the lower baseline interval 105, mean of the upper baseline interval 98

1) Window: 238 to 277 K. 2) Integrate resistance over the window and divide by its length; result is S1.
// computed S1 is 86.3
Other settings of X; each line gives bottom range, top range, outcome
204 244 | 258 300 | 1.37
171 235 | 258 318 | 1.07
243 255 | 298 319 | 1.32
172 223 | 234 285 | 0.83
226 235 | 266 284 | 1.97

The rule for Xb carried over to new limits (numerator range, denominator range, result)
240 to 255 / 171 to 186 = 0.66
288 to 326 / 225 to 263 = 1.45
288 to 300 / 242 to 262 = 1.18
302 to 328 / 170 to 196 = 0.94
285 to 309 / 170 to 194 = 0.91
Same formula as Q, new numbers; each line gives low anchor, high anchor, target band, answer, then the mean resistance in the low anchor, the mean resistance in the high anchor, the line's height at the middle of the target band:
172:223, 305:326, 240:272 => 4.85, 102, 101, 102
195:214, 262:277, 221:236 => 6.68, 103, 101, 102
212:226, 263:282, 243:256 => 2.34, 83.1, 101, 93.6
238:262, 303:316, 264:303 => -4.17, 77.2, 100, 90.2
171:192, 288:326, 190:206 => 0.47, 109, 99.8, 108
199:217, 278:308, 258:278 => -0.31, 101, 98.7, 99.4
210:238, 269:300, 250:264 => -1.15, 70.1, 99.5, 86.1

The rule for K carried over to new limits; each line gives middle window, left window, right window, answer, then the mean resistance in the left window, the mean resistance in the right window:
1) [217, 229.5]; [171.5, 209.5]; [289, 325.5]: 4.0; 107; 99.8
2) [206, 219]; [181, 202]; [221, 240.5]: -2.9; 107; 54.7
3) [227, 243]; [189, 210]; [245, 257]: 6.9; 105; 81.2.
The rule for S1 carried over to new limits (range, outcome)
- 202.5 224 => 93.6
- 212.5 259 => 70.2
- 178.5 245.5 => 85.6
